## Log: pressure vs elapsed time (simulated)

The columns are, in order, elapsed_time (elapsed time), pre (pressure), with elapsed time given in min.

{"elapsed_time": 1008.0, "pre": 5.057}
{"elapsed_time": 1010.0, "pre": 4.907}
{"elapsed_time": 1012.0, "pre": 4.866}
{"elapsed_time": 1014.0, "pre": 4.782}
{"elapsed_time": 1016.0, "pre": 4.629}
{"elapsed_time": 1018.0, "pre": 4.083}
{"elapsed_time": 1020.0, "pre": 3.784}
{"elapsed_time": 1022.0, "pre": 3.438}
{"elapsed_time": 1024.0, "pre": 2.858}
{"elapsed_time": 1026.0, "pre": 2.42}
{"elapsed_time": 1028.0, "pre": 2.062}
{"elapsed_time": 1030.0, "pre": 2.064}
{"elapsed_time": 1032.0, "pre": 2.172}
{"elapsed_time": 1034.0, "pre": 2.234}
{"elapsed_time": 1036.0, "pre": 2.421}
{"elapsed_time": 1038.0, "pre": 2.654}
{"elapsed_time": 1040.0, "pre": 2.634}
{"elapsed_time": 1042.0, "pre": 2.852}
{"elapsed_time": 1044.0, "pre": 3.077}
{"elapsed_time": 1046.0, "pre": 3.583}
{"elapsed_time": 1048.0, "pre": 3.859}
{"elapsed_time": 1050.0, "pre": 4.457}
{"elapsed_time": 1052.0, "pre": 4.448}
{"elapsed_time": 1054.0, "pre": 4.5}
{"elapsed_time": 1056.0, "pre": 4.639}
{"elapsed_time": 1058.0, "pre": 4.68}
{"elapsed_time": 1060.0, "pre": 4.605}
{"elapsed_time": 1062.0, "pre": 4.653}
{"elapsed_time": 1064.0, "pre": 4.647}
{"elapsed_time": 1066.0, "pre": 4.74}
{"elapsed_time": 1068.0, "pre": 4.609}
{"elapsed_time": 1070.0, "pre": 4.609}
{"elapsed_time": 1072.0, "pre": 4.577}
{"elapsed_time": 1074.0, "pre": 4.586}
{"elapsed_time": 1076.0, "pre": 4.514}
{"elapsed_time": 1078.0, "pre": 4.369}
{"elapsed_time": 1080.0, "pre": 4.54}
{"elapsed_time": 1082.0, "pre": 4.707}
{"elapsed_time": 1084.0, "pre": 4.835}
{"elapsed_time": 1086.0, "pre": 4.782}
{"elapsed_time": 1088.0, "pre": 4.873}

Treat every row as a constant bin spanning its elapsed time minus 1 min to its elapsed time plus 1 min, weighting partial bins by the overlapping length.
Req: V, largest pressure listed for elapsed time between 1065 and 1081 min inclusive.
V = 4.74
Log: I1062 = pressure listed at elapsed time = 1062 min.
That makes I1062 4.653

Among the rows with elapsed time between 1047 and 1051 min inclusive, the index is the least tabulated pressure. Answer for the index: 3.859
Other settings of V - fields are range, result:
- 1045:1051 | 4.457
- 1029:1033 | 2.172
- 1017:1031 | 4.083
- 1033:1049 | 3.859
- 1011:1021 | 4.866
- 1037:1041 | 2.654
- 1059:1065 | 4.653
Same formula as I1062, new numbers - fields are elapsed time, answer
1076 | 4.514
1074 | 4.586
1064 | 4.647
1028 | 2.062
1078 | 4.369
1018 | 4.083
